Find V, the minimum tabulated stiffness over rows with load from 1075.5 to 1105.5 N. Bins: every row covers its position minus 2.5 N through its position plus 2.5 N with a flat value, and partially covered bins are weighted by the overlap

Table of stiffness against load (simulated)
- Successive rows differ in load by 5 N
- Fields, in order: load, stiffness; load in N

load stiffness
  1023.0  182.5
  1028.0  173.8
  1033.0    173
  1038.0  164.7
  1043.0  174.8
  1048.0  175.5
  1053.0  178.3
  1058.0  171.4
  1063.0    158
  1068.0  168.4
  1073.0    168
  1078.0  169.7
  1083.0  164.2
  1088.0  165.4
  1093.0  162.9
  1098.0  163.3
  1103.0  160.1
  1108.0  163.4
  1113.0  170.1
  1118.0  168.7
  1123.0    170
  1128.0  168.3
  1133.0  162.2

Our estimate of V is 160.1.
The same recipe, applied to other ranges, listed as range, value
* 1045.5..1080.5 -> 158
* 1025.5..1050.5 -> 164.7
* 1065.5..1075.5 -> 168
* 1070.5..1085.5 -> 164.2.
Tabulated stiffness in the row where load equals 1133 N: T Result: 162.2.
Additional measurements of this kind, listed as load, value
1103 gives 160.1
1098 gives 163.3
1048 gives 175.5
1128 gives 168.3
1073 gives 168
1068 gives 168.4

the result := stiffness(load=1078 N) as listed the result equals 169.7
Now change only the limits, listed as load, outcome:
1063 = 158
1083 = 164.2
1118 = 168.7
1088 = 165.4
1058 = 171.4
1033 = 173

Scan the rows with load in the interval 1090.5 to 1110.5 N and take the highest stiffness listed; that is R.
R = 163.4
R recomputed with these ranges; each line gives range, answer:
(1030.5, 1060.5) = 178.3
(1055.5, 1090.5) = 171.4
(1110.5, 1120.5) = 170.1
